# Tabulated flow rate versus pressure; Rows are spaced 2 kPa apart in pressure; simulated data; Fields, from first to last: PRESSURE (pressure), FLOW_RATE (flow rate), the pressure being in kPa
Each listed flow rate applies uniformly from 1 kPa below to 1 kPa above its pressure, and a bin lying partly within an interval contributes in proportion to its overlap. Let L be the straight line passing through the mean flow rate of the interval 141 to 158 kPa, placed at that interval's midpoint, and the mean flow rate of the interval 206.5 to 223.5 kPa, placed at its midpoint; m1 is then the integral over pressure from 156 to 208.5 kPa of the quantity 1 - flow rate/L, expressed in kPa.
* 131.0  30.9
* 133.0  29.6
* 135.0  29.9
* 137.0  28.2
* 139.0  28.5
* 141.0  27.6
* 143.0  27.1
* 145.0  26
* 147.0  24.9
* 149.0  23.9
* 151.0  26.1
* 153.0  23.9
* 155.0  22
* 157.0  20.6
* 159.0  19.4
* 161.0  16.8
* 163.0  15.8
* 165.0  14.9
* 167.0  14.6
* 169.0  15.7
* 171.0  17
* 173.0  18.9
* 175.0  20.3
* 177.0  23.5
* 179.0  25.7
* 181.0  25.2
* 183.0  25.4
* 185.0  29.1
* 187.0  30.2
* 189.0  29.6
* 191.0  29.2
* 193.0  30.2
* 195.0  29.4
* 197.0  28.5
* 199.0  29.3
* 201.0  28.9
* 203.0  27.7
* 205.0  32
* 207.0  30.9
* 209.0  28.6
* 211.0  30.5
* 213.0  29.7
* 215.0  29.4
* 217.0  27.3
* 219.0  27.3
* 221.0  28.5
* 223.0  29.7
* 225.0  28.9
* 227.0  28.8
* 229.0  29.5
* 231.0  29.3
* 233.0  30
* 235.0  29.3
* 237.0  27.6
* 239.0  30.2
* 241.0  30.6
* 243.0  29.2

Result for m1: 5.3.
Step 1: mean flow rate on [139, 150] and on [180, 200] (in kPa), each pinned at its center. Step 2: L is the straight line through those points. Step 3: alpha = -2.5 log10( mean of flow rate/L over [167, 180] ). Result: 0.369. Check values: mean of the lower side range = 26.1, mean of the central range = 19.8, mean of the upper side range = 28.6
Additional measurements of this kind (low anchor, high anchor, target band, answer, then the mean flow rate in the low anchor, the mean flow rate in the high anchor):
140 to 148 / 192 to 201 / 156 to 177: 0.485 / 26.4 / 29.3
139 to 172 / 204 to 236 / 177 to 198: -0.112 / 21.2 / 29.4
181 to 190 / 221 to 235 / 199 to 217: -0.029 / 28.2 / 29.3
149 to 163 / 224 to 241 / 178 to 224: -0.114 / 21.2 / 29.3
